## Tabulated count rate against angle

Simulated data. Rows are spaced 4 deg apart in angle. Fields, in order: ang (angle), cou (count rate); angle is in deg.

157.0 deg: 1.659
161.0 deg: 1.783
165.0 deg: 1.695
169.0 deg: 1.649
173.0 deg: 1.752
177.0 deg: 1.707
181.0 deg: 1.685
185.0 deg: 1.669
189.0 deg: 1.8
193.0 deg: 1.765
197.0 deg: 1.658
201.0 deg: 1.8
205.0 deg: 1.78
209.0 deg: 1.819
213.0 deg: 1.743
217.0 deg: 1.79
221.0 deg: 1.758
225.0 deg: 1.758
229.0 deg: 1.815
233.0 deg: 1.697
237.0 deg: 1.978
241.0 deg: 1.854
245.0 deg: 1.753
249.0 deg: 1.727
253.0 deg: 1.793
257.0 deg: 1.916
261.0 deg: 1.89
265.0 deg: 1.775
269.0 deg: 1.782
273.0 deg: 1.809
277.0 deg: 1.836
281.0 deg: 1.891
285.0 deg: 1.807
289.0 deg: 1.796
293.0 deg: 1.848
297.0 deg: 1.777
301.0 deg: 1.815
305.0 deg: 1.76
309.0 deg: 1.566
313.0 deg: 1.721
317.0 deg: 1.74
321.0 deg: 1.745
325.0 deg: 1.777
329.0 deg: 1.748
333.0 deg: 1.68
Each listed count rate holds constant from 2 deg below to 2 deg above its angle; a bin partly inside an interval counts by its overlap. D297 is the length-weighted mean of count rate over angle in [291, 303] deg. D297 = 1.81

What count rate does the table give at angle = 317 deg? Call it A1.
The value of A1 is 1.74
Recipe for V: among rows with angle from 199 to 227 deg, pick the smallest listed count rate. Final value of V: 1.743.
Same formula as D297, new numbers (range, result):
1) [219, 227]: 1.76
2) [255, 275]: 1.83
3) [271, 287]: 1.84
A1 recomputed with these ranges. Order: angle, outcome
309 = 1.566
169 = 1.649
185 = 1.669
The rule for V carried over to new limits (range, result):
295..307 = 1.76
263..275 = 1.775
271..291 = 1.796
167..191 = 1.649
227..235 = 1.697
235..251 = 1.727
